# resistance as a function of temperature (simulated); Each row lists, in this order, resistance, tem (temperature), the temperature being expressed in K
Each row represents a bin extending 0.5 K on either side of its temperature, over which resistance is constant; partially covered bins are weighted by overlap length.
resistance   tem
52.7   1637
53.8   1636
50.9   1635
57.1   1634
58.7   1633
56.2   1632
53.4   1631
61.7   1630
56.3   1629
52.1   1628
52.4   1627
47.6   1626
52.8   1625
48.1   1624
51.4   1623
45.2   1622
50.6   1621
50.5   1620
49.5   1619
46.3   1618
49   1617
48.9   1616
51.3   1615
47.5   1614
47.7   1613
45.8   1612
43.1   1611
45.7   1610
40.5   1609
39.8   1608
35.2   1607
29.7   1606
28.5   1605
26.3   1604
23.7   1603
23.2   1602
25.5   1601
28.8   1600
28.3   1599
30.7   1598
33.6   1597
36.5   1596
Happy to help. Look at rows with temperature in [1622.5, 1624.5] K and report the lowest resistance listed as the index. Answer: 48.1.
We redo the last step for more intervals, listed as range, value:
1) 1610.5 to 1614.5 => 43.1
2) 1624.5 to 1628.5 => 47.6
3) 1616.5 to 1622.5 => 45.2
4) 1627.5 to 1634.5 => 52.1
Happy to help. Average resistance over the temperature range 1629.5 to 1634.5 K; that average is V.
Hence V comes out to 57.4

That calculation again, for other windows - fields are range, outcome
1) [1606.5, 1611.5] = 40.9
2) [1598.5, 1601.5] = 27.5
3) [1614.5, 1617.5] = 49.7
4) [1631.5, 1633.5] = 57.5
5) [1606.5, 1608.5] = 37.5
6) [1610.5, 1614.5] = 46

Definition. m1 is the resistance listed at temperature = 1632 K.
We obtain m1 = 56.2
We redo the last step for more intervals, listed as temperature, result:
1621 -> 50.6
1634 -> 57.1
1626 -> 47.6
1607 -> 35.2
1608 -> 39.8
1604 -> 26.3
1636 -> 53.8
